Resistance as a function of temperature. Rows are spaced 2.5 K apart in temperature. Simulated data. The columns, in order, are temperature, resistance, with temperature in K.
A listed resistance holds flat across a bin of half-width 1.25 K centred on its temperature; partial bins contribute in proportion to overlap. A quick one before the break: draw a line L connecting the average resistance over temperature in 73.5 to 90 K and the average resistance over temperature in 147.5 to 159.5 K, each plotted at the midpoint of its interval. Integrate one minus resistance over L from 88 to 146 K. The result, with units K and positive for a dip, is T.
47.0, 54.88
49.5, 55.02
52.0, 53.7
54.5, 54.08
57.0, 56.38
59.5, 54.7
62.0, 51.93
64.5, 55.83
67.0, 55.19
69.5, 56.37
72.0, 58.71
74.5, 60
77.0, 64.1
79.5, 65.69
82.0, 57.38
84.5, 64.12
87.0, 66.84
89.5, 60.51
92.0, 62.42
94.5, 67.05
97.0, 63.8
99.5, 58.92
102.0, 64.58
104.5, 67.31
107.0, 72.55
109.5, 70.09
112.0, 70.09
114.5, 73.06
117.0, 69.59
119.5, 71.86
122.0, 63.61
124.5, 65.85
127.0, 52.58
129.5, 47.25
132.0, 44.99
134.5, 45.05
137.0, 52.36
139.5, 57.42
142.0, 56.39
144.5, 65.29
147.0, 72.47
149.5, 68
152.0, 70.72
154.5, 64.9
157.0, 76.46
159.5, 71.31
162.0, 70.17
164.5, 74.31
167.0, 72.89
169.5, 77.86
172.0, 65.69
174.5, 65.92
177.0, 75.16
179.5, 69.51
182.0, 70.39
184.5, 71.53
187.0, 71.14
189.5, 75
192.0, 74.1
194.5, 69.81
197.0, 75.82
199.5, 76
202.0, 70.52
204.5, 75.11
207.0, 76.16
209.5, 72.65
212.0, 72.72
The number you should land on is 3.9 K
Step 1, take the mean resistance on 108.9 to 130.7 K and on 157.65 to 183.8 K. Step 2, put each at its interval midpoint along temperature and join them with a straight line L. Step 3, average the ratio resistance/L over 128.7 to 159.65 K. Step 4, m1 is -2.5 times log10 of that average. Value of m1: 0.12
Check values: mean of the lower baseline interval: 64.8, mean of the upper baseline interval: 71.4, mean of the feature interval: 60.8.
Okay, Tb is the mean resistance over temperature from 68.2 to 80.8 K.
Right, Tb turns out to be 60.9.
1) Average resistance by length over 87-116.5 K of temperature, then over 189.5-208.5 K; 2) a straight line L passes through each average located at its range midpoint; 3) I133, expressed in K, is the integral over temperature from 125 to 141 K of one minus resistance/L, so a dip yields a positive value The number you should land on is 4.2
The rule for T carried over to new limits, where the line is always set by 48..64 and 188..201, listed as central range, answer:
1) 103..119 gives -2.1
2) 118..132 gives 1.1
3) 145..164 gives -0.6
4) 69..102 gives -2.1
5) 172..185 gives 0.3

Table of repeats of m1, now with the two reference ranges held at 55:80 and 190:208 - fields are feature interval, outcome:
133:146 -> 0.20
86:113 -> -0.07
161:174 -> -0.03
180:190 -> 0.01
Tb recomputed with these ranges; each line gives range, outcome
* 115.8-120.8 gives 70.7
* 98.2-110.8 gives 66.7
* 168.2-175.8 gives 69.9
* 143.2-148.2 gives 68.7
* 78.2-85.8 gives 62.4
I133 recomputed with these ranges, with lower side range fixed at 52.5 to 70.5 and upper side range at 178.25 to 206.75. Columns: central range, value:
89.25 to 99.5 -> -0.66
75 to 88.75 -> -1.35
